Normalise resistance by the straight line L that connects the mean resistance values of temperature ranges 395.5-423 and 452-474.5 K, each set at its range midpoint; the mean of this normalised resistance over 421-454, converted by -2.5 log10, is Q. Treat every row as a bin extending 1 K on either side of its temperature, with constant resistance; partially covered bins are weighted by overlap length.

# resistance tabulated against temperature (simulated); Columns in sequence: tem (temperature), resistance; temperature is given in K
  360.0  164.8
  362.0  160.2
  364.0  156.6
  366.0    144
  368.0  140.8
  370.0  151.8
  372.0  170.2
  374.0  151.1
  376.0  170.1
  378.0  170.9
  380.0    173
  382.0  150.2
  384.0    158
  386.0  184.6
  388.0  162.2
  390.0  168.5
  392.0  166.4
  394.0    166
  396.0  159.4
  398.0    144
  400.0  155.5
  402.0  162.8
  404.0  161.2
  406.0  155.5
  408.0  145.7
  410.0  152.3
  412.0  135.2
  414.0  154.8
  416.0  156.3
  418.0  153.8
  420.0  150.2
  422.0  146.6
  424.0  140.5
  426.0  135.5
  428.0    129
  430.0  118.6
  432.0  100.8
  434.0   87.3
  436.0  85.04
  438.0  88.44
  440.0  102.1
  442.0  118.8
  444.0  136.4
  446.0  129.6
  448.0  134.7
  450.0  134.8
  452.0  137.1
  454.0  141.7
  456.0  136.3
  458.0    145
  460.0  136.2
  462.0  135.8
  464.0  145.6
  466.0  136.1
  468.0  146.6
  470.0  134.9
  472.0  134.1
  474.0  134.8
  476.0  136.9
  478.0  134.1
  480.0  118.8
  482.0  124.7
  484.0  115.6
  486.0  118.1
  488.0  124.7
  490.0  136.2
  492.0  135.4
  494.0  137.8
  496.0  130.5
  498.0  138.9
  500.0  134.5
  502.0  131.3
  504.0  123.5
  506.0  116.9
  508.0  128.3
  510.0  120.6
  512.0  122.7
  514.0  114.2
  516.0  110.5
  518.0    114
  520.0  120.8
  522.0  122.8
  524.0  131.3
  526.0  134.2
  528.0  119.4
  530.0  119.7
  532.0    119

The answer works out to 0.198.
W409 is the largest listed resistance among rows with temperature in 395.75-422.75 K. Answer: 162.8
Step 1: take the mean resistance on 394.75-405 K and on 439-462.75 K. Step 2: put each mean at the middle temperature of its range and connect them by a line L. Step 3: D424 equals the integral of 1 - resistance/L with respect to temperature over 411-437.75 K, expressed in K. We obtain 3.0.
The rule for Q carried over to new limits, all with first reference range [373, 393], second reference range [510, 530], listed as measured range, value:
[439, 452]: 0.145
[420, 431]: 0.123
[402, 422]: 0.029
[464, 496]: 0.019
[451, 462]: 0.021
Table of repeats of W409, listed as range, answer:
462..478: 146.6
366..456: 184.6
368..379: 170.9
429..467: 145.6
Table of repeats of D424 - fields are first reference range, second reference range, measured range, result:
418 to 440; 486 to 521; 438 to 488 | -3.7 K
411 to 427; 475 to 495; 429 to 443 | 4.1 K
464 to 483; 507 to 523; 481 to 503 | -0.4 K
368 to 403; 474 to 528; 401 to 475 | 5.6 K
